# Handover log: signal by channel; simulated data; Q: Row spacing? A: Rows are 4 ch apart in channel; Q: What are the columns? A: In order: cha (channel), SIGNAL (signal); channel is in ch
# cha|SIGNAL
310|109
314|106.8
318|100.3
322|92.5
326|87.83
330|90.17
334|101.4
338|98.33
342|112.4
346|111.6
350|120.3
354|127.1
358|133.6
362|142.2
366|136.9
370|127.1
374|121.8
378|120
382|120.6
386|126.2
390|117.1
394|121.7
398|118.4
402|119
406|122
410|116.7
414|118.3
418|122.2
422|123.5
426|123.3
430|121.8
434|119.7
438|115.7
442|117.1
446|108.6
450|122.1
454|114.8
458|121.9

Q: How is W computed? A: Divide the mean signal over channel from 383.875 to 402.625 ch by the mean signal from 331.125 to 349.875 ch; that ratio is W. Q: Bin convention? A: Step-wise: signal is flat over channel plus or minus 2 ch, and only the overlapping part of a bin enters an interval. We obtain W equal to 1.1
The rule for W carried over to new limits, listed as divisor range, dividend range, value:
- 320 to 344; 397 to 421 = 1.23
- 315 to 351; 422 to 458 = 1.17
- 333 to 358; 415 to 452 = 1.05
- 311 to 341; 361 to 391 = 1.29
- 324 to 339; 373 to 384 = 1.28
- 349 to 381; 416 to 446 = 0.93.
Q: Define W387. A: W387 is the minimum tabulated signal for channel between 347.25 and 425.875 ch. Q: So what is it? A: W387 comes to 116.7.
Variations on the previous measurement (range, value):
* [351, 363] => 127.1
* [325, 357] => 87.83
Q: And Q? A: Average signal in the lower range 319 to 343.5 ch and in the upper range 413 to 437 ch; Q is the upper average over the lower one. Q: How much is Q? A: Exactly 1.3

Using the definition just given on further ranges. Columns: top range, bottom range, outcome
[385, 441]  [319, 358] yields 1.13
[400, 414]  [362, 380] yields 0.93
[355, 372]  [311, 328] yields 1.38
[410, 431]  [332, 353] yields 1.11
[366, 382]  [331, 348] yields 1.18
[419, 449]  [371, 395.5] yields 0.98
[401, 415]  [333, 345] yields 1.13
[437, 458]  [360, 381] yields 0.90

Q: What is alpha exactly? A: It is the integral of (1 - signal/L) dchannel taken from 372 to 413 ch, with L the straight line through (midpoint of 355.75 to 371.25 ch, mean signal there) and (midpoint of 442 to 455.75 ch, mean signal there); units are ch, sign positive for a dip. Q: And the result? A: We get 2.6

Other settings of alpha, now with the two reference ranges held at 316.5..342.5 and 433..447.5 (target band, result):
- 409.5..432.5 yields -1.9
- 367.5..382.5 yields -2.7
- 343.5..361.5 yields -4.3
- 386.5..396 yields -1.2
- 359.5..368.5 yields -3.2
